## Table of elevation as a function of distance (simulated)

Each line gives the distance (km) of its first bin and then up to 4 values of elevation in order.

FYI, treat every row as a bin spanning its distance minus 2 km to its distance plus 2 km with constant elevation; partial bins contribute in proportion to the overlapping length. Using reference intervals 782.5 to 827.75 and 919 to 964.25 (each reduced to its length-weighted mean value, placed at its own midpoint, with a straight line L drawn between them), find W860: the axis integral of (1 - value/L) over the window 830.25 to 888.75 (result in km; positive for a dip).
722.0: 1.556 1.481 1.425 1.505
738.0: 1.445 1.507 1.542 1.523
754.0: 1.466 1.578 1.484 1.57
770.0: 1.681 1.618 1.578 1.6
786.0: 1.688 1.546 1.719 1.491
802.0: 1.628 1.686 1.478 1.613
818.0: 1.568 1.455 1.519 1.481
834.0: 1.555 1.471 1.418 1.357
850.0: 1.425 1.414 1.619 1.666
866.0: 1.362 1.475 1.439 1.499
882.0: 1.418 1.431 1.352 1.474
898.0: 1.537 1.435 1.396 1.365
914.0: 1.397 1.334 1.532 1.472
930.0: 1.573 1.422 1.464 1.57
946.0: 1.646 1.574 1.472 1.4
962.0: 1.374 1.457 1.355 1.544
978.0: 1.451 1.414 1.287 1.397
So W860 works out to 3.1 km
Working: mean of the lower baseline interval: 1.58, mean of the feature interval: 1.47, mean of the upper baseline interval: 1.5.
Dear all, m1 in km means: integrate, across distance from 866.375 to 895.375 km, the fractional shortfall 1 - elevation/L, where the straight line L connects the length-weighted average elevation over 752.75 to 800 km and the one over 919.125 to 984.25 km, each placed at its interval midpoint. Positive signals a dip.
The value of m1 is 1.7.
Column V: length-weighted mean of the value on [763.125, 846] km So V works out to 1.56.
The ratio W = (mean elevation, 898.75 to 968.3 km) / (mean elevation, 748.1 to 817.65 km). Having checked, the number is 0.92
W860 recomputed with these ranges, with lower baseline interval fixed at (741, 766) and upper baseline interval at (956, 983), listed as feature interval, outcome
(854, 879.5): -0.52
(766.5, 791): -1.75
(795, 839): -1.53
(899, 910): 0.29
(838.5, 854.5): 0.78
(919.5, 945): -1.12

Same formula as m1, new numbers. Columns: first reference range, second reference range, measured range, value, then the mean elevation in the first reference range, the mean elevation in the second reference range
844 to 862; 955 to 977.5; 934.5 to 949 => -1.1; 1.48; 1.43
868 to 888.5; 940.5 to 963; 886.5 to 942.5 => 1.2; 1.45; 1.51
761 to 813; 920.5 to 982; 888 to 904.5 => 0.8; 1.6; 1.48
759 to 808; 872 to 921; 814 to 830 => 0.2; 1.61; 1.43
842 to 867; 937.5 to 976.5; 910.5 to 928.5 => 0.6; 1.47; 1.49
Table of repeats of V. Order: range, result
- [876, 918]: 1.43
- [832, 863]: 1.48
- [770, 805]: 1.61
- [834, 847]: 1.44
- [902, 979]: 1.46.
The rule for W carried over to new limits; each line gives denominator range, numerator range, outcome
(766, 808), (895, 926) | 0.88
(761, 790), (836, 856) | 0.88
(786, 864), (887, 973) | 0.95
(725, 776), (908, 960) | 0.97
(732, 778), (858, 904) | 0.95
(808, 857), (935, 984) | 1.00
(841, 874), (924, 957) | 1.04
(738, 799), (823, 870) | 0.94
